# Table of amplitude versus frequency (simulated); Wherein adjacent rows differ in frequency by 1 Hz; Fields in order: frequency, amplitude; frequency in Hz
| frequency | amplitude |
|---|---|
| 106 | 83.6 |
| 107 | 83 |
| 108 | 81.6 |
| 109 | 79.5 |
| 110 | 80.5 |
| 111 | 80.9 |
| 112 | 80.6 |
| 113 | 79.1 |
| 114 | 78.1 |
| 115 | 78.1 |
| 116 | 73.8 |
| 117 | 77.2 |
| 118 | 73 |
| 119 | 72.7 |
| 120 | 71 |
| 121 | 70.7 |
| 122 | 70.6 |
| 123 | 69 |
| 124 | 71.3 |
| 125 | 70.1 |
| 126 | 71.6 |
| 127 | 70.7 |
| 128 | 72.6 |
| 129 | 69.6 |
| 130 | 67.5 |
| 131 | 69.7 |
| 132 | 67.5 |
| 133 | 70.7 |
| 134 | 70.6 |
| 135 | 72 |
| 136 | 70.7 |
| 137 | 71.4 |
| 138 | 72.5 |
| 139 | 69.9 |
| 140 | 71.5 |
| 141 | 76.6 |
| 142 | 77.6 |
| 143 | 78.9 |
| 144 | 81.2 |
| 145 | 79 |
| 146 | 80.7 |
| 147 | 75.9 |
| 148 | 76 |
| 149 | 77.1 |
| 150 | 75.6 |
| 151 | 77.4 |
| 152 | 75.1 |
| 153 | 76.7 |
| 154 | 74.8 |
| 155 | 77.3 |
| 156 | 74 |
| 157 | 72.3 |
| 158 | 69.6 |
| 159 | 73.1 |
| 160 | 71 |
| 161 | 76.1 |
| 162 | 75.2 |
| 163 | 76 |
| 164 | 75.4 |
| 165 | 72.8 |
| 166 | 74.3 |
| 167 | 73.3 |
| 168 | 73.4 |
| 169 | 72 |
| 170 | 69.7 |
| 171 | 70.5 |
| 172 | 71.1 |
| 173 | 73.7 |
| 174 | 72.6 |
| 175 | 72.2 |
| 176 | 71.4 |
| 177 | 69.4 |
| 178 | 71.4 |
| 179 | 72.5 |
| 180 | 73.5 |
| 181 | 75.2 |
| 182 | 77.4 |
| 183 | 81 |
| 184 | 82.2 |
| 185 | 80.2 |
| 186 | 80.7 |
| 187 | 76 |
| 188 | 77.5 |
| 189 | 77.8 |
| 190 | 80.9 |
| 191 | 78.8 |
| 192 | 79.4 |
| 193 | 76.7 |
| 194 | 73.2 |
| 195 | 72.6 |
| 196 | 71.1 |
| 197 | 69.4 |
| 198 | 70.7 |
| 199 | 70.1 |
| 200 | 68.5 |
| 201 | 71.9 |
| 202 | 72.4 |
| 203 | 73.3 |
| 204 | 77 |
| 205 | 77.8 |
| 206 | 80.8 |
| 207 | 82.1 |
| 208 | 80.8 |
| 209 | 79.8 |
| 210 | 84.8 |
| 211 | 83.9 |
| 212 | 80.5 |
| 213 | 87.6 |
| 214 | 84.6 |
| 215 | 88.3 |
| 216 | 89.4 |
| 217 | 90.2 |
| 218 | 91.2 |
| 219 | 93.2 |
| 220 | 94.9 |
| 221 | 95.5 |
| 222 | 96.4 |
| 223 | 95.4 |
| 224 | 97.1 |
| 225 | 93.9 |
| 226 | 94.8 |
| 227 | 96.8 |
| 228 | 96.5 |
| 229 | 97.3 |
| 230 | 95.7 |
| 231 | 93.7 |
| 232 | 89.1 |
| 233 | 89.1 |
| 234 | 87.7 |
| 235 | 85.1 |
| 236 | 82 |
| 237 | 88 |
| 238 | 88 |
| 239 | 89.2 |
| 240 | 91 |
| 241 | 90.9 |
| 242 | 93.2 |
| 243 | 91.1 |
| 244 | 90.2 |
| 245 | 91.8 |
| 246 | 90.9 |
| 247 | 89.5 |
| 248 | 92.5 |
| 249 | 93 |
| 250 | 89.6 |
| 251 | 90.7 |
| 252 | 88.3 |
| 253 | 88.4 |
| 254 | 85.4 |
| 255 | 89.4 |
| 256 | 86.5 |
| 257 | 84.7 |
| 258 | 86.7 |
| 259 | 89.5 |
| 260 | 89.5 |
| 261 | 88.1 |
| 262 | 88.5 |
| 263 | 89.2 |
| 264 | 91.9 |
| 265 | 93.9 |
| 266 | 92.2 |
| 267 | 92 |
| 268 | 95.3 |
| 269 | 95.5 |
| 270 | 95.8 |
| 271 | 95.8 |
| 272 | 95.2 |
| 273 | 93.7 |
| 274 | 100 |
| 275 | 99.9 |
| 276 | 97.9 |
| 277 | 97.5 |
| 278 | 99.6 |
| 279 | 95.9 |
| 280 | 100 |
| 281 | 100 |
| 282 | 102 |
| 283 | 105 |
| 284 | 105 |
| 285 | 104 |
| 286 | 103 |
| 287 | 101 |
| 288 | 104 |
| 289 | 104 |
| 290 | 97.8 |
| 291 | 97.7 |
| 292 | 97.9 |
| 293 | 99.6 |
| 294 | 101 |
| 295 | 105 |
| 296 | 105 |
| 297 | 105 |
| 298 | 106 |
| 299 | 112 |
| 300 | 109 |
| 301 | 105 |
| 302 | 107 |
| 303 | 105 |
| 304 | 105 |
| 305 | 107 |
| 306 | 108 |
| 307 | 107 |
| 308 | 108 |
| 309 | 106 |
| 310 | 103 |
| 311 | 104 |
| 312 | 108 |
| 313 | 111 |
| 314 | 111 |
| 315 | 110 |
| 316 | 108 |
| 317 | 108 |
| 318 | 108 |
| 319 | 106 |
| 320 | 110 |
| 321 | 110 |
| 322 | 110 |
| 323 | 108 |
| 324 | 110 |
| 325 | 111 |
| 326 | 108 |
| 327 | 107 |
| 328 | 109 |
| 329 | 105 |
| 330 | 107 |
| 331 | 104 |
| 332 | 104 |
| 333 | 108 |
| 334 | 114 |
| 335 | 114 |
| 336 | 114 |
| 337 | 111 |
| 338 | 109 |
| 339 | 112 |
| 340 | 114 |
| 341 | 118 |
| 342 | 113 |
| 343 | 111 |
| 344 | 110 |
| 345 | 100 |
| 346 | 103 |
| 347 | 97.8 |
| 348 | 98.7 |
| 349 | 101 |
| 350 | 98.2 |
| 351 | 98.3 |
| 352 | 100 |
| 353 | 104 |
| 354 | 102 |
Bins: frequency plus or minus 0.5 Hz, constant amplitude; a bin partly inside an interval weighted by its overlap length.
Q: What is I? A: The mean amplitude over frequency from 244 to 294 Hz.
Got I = 94.8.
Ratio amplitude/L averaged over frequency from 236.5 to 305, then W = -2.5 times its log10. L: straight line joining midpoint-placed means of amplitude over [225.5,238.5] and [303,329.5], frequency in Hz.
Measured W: 0.03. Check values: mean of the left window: 91.1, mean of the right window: 108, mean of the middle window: 96.1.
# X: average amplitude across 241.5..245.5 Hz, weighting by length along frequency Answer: 91.6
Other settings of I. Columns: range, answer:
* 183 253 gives 85.3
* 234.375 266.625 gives 89.3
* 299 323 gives 108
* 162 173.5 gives 73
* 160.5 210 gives 75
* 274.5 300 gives 102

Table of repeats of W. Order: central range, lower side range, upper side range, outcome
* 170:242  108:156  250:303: 0.05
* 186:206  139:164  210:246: 0.13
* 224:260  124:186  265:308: 0.02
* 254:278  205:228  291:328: 0.07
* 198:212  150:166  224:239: 0.11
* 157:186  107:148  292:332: 0.11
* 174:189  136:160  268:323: 0.08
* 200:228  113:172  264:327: 0.02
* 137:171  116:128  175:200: -0.02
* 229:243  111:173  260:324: 0.02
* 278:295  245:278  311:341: -0.03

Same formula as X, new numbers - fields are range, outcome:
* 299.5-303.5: 106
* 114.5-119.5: 75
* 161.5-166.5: 74.7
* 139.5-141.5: 74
